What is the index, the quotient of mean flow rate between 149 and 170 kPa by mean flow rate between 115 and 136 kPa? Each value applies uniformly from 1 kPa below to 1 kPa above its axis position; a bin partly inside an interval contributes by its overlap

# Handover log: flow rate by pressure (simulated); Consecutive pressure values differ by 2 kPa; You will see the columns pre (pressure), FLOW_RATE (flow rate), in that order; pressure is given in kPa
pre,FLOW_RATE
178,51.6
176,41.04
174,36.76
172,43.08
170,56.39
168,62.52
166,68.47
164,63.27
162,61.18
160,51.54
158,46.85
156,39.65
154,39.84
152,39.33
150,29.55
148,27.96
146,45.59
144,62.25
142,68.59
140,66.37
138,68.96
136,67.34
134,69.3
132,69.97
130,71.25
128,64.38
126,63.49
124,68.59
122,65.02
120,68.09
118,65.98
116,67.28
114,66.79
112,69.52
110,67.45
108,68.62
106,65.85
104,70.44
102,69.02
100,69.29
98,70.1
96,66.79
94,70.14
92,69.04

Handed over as 0.75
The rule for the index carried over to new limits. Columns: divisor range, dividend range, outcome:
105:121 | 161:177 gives 0.80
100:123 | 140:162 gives 0.69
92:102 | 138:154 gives 0.71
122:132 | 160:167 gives 0.93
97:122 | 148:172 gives 0.73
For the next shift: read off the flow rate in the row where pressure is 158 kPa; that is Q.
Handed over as 46.85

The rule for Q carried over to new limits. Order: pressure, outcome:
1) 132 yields 69.97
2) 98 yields 70.1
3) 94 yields 70.14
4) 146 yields 45.59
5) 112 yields 69.52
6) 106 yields 65.85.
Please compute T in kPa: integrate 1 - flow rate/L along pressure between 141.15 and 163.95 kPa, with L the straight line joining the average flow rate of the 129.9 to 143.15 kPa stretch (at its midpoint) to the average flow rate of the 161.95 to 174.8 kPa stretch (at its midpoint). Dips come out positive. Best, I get 5.5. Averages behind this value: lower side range 68.6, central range 47.1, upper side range 55.9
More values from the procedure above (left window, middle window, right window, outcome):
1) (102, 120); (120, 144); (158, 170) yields -1.0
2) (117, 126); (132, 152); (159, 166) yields 2.3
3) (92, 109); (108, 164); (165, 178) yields 1.1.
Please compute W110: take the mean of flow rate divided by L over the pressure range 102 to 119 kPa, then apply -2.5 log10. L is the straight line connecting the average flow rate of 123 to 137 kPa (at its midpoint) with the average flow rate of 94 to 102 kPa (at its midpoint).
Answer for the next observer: 0.011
